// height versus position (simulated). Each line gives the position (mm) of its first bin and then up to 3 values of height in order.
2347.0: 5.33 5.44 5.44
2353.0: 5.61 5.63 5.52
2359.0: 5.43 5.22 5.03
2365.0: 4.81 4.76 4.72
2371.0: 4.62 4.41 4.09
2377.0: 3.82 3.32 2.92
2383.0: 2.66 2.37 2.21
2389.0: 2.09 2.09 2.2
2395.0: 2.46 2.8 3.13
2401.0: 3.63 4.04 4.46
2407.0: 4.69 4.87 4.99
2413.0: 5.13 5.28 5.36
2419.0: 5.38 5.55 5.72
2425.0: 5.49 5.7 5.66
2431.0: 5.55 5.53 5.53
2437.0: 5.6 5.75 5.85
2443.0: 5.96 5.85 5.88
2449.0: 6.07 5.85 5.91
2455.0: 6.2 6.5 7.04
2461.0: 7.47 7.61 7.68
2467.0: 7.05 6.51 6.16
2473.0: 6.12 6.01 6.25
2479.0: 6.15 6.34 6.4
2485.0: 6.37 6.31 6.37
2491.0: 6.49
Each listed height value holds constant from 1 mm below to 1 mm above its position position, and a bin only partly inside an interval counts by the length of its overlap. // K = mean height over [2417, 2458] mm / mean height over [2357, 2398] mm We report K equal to 1.6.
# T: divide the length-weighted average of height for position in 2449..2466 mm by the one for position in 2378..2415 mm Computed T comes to 1.99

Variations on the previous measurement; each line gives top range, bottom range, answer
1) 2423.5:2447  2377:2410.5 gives 1.79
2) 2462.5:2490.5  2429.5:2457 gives 1.12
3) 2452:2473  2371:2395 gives 2.28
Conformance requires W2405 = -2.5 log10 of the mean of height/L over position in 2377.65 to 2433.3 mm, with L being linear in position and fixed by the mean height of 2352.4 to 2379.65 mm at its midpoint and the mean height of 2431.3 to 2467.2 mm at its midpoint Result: 0.332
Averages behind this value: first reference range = 4.79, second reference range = 6.26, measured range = 4.1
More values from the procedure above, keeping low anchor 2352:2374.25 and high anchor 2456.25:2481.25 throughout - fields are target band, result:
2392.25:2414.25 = 0.416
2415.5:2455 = 0.087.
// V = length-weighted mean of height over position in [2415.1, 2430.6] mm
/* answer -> 5.54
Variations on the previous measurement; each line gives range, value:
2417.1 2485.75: 6.13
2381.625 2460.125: 4.79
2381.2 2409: 3.05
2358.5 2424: 4.06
